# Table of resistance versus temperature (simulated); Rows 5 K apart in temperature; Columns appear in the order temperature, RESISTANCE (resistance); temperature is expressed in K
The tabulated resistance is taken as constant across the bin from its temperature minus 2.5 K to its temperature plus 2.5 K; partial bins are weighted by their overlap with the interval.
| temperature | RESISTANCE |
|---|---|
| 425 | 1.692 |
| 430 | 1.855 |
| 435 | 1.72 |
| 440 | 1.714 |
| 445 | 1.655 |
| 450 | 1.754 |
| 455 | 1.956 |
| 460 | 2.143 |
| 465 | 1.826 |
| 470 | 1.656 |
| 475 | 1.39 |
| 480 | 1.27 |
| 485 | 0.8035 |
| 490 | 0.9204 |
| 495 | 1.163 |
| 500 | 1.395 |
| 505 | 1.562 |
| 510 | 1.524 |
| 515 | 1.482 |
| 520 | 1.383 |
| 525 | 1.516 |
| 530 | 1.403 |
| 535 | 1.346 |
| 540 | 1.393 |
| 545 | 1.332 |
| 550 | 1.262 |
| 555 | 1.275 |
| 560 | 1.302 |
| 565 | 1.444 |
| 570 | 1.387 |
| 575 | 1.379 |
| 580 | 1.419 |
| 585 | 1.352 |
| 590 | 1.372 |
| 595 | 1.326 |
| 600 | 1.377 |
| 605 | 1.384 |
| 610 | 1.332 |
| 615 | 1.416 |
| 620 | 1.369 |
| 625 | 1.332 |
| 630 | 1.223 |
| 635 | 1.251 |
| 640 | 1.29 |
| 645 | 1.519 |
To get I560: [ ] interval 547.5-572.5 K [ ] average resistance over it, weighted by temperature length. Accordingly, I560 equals 1.33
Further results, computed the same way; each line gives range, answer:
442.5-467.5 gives 1.87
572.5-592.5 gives 1.38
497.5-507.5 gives 1.48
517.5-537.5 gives 1.41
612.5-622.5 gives 1.39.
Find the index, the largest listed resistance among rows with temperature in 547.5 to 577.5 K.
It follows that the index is 1.444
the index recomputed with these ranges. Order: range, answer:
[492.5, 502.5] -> 1.395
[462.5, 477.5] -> 1.826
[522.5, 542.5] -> 1.516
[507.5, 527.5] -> 1.524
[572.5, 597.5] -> 1.419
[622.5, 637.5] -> 1.332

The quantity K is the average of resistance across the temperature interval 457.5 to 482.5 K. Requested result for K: 1.66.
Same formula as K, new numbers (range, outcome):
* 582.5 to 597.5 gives 1.35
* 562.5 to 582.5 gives 1.41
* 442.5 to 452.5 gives 1.7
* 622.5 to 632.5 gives 1.28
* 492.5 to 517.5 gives 1.43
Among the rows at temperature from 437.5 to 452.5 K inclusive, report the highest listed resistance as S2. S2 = 1.754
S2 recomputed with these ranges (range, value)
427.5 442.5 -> 1.855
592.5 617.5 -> 1.416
